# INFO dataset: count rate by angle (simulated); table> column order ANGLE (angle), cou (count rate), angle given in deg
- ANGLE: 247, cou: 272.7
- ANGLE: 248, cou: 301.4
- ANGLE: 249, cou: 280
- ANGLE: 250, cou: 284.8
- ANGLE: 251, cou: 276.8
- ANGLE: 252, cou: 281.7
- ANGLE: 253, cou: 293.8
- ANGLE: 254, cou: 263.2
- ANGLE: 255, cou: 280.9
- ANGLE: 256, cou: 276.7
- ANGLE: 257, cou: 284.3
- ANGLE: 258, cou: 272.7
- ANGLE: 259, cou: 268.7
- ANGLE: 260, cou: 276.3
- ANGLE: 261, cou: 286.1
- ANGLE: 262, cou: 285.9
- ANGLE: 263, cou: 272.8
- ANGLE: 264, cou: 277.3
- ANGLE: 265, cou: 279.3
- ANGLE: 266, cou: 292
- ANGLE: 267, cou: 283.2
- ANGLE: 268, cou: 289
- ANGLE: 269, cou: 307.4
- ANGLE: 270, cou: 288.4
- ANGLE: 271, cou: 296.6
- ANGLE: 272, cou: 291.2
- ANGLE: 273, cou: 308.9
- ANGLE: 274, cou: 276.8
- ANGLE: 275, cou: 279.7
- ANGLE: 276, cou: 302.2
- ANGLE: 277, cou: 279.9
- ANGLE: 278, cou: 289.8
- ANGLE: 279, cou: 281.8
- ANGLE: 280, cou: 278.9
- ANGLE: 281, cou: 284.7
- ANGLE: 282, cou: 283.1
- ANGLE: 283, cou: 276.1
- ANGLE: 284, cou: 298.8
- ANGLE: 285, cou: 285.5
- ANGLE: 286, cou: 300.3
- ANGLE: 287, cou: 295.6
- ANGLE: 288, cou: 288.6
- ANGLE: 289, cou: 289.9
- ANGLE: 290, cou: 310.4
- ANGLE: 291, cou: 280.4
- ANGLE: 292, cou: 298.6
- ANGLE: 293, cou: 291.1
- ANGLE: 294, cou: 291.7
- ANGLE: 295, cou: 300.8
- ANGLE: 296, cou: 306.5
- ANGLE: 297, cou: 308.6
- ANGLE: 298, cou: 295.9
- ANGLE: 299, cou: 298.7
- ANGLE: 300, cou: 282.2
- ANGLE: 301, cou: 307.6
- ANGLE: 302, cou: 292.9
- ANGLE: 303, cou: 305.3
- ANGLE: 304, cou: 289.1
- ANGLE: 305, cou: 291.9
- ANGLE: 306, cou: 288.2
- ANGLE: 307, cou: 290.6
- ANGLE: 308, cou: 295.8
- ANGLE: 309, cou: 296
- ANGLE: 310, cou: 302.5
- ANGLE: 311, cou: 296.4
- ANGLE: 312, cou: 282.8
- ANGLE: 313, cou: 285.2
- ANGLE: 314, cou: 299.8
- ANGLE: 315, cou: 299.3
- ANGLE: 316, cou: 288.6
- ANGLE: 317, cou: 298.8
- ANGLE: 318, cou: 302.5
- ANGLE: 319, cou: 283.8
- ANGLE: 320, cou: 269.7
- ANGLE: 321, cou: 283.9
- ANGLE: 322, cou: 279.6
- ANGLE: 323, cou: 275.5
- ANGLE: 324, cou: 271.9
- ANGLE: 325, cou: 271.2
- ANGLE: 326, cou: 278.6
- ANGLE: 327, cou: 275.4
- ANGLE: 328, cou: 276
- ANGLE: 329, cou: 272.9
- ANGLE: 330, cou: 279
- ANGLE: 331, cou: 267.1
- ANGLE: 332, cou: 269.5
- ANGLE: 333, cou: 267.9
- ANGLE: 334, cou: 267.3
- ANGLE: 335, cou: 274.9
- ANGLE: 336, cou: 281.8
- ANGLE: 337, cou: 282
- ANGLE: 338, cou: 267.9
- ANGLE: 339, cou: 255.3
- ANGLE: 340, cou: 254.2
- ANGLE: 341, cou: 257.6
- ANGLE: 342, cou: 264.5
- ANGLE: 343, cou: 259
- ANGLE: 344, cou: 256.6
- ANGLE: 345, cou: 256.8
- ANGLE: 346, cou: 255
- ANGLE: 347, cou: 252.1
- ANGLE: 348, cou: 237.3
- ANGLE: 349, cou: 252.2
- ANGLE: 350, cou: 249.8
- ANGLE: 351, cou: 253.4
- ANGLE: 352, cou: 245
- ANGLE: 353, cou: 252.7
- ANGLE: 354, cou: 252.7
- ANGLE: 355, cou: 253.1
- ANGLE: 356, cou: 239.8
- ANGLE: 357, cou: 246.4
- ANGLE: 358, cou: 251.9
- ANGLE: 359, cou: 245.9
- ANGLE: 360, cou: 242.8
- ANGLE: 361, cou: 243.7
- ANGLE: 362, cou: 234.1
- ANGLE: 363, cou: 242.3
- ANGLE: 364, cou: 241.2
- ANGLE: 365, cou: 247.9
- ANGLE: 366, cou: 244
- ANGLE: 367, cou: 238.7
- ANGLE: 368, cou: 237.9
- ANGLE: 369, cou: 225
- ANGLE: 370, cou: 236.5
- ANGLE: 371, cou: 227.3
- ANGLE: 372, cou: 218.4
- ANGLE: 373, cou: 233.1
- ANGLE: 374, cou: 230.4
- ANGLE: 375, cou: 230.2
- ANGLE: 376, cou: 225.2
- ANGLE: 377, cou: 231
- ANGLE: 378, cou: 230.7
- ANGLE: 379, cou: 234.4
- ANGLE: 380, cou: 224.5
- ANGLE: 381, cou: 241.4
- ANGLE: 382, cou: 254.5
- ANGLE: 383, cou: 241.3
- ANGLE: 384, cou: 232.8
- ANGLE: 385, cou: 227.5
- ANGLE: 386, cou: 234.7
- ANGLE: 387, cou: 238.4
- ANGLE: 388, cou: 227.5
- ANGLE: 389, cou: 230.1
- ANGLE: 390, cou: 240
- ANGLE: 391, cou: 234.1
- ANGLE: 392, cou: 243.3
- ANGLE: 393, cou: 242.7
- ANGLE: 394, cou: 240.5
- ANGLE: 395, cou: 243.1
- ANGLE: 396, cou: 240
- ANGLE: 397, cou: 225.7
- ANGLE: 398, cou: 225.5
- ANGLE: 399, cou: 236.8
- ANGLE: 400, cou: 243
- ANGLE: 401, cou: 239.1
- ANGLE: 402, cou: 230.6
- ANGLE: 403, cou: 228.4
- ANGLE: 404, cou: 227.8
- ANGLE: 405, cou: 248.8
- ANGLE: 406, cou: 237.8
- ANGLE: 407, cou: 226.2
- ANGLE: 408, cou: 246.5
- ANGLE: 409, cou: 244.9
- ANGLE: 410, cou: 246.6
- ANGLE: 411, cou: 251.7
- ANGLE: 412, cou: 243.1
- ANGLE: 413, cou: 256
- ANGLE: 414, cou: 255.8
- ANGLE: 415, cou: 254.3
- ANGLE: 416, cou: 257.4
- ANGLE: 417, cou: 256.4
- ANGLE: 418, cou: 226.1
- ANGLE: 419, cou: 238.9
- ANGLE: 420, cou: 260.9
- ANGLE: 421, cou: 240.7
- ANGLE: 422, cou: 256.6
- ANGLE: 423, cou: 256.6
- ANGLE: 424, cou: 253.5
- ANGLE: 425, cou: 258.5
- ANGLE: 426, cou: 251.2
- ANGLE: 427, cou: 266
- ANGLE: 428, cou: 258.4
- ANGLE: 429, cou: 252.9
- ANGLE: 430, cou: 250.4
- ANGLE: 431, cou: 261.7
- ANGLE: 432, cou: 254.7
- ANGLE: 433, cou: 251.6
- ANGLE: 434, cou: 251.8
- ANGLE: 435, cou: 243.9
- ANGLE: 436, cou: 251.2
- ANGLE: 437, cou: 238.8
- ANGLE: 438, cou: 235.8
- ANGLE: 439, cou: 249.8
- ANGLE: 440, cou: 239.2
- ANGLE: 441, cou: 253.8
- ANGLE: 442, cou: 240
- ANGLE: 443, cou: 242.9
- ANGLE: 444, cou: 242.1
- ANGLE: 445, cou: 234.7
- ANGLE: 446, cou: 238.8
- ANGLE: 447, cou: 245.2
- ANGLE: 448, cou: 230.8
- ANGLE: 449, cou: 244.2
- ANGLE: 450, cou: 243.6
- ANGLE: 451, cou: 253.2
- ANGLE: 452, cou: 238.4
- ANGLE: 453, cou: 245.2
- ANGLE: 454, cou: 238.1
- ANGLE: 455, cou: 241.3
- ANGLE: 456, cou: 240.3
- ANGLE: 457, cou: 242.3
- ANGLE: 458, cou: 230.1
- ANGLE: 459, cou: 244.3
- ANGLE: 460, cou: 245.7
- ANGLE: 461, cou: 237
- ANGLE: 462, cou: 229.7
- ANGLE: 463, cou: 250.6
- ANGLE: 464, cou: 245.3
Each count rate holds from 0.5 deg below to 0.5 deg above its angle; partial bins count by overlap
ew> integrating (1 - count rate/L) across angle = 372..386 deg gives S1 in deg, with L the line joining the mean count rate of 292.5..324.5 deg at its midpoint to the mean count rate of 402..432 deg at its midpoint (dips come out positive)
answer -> 1.6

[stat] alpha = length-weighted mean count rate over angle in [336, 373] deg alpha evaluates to 248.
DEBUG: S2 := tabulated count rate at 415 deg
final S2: 254.3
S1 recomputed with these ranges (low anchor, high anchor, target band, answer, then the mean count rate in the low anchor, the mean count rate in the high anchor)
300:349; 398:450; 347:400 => 4.77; 278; 246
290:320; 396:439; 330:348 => 1.05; 295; 246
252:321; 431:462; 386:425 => 1.95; 290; 243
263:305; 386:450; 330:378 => 3.22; 292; 244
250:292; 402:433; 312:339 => -0.71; 286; 249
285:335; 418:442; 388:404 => 1.56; 288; 250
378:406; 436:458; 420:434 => -0.89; 236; 242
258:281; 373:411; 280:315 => -2.49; 286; 236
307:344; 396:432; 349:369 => 1.60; 279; 246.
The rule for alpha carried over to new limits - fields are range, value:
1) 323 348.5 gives 266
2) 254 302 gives 289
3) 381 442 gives 244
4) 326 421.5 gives 246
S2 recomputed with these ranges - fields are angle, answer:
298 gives 295.9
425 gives 258.5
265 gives 279.3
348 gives 237.3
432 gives 254.7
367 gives 238.7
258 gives 272.7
